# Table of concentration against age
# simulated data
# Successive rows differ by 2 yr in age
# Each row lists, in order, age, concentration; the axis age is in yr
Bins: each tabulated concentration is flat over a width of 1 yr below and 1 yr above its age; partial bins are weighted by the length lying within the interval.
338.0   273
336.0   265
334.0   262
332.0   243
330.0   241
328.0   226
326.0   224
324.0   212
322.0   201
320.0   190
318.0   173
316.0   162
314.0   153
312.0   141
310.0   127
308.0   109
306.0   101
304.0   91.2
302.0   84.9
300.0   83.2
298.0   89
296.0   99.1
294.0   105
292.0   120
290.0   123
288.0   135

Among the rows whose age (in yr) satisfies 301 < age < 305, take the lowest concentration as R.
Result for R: 84.9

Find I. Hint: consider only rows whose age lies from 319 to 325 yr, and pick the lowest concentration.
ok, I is 190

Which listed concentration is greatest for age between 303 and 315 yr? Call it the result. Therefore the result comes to 153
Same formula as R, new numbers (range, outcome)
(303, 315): 91.2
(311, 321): 141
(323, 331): 212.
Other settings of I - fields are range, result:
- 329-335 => 241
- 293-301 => 83.2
